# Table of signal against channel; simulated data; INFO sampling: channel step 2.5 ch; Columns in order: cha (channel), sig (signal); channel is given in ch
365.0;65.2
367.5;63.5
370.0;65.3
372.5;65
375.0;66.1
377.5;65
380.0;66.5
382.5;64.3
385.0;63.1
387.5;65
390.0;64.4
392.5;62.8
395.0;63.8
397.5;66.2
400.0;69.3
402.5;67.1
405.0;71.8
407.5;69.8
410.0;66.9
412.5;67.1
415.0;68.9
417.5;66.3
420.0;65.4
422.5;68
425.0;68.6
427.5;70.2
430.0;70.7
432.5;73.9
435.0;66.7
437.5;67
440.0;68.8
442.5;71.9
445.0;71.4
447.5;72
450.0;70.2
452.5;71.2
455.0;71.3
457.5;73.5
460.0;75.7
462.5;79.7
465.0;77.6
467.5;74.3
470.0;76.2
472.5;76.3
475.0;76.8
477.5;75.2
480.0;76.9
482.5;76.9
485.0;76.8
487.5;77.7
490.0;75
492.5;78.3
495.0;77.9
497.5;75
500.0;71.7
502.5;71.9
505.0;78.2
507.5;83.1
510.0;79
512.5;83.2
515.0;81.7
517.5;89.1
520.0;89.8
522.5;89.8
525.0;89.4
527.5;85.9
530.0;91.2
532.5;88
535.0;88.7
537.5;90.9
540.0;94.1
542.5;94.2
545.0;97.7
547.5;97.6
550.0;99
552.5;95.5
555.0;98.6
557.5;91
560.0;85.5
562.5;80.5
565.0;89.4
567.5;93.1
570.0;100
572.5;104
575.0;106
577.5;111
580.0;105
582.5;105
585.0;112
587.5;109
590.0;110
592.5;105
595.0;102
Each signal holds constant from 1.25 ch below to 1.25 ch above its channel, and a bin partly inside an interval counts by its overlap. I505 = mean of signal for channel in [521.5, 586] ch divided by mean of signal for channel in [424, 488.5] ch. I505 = 1.30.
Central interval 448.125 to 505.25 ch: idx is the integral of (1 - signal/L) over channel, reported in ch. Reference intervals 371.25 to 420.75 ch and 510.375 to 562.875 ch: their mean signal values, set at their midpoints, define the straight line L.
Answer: 3.4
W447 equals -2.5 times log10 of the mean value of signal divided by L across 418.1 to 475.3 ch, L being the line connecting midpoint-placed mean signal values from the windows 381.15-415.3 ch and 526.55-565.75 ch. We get 0.04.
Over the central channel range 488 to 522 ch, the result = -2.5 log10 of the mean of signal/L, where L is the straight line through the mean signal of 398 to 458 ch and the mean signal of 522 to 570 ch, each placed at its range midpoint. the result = 0.058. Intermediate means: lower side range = 69.4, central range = 79.7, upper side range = 91.8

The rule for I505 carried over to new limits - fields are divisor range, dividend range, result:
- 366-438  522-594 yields 1.45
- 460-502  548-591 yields 1.31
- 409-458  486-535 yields 1.18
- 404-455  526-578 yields 1.36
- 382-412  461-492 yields 1.16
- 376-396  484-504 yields 1.17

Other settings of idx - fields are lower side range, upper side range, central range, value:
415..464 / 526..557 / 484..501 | 1.3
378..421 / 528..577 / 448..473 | 1.0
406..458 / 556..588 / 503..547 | 0.7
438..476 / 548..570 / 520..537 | -0.5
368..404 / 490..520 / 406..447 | 0.7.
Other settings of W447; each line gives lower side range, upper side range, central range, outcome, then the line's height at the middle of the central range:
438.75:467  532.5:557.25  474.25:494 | 0.05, 80.4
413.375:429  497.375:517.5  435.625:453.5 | 0.01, 70.9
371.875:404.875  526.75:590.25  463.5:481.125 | 0.07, 81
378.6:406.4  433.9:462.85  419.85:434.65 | 0.00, 69.3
